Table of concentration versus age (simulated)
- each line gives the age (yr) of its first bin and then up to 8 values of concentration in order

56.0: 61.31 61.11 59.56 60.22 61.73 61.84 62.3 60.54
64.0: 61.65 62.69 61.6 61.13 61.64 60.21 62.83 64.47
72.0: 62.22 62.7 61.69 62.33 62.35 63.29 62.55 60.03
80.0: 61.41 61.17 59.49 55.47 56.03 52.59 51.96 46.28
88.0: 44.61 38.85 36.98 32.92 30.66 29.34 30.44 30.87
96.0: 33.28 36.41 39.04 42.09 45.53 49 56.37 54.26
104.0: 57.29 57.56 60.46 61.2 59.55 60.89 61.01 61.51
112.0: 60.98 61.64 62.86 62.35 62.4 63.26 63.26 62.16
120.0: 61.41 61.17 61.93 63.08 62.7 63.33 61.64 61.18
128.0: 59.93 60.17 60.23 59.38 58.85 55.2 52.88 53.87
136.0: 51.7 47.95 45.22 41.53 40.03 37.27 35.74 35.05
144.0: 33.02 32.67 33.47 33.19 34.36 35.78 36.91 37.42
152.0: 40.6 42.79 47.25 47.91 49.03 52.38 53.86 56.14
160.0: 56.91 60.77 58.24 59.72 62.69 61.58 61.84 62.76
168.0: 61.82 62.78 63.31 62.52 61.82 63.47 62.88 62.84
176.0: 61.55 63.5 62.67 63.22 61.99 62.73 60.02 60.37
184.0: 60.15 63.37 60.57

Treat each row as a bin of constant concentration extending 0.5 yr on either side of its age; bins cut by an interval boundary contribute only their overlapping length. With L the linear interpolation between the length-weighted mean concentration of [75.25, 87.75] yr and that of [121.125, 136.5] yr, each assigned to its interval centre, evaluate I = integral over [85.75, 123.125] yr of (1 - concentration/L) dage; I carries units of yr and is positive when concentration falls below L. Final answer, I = 4.5 yr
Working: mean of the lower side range 57.5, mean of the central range 51.3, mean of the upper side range 59.1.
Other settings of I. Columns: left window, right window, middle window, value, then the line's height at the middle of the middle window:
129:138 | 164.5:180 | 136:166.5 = 6.6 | 58.3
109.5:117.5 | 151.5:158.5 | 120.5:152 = 3.6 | 54.2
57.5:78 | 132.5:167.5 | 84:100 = 5.1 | 57.5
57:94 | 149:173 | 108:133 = -2.8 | 55.2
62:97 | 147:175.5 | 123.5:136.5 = -1.2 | 53.6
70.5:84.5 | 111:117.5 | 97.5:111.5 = 1.6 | 61.9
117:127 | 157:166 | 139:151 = 4.9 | 60.1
